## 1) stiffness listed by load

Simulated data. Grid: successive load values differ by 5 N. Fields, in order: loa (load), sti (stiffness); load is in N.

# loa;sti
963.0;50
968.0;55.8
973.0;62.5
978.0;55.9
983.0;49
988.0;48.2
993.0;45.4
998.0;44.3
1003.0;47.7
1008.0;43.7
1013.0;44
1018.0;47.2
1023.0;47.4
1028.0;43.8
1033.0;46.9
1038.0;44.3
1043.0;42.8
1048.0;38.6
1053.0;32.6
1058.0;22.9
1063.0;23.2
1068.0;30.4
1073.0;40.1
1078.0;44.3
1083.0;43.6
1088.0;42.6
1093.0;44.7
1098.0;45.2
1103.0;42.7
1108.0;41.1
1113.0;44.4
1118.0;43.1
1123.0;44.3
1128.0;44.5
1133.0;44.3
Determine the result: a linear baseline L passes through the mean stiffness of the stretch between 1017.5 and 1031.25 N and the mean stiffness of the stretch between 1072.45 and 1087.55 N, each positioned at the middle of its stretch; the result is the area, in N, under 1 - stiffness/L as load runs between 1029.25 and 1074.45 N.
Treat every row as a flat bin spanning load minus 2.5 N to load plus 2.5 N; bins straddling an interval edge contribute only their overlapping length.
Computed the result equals 8.9 N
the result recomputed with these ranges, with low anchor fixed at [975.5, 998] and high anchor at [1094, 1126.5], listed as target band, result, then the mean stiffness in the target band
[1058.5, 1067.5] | 4.12 N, 24.7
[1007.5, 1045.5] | 1.76 N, 45.1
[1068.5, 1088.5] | 1.56 N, 41.4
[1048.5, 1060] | 4.05 N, 29.8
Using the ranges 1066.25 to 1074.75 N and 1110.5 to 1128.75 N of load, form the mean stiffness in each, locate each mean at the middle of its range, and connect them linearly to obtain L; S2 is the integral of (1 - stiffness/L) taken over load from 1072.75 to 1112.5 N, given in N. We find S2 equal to -4.2 N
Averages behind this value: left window 35.2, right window 44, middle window 43.3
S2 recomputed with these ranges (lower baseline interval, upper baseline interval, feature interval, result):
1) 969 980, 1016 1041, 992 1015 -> 3.03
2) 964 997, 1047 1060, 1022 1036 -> -2.86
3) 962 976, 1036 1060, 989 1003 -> 1.13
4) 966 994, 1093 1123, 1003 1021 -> 1.89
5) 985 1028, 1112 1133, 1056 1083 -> 6.90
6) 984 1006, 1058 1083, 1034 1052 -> -1.28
